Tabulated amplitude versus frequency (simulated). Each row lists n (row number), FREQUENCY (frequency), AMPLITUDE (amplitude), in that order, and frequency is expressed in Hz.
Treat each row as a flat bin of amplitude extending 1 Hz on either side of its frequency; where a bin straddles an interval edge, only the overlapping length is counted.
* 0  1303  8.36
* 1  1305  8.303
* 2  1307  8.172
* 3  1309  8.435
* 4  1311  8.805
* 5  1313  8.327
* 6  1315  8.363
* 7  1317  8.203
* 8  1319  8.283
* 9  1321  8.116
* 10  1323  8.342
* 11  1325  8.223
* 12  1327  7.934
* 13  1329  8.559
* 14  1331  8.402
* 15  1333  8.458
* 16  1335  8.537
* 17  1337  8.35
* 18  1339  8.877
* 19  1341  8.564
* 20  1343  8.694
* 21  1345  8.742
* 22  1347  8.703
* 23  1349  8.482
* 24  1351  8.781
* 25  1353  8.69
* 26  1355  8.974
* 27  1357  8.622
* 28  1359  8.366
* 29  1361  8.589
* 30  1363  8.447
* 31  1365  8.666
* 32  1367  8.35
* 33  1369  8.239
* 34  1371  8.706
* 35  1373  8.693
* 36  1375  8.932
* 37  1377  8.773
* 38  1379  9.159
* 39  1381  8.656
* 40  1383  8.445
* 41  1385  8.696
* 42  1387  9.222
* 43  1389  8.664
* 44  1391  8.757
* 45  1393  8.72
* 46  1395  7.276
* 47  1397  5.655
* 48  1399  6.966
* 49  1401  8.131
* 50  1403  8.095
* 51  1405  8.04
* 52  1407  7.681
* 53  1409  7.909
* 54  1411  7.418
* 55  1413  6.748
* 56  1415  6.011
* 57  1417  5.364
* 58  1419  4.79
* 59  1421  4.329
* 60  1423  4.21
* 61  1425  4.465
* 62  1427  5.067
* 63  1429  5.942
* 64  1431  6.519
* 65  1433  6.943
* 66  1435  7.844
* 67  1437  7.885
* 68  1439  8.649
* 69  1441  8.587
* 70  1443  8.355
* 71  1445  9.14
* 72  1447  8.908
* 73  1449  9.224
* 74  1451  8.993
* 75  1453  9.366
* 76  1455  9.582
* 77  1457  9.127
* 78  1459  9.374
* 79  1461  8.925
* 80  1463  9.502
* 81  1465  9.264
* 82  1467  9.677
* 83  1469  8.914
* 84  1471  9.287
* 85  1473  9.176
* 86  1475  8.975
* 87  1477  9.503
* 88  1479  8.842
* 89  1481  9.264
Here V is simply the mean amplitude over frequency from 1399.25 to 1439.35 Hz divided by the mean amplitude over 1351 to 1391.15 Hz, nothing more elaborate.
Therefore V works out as 0.76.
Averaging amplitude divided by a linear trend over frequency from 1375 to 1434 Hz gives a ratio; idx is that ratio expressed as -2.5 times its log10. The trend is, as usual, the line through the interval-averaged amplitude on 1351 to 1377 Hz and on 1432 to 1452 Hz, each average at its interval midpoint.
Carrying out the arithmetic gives 0.19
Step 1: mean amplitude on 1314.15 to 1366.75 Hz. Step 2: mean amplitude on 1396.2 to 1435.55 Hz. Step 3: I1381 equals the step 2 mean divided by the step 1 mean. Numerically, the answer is 0.75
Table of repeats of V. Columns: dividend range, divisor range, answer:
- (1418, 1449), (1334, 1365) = 0.79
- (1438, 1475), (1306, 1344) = 1.08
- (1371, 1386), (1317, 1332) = 1.06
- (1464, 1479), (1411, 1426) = 1.75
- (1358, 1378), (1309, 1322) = 1.03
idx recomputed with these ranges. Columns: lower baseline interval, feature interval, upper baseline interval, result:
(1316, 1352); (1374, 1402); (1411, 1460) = -0.06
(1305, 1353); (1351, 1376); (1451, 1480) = 0.00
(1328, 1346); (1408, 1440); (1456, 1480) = 0.40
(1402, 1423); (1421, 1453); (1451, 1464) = 0.11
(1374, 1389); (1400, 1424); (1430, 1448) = 0.28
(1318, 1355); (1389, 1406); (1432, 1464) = 0.12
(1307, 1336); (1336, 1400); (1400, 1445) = -0.11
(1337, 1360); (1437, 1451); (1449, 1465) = 0.05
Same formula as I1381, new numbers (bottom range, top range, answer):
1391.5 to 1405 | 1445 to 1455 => 1.21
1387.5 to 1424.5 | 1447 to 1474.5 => 1.33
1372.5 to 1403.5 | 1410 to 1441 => 0.75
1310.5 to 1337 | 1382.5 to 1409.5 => 0.96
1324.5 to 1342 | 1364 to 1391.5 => 1.03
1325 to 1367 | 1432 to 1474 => 1.04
